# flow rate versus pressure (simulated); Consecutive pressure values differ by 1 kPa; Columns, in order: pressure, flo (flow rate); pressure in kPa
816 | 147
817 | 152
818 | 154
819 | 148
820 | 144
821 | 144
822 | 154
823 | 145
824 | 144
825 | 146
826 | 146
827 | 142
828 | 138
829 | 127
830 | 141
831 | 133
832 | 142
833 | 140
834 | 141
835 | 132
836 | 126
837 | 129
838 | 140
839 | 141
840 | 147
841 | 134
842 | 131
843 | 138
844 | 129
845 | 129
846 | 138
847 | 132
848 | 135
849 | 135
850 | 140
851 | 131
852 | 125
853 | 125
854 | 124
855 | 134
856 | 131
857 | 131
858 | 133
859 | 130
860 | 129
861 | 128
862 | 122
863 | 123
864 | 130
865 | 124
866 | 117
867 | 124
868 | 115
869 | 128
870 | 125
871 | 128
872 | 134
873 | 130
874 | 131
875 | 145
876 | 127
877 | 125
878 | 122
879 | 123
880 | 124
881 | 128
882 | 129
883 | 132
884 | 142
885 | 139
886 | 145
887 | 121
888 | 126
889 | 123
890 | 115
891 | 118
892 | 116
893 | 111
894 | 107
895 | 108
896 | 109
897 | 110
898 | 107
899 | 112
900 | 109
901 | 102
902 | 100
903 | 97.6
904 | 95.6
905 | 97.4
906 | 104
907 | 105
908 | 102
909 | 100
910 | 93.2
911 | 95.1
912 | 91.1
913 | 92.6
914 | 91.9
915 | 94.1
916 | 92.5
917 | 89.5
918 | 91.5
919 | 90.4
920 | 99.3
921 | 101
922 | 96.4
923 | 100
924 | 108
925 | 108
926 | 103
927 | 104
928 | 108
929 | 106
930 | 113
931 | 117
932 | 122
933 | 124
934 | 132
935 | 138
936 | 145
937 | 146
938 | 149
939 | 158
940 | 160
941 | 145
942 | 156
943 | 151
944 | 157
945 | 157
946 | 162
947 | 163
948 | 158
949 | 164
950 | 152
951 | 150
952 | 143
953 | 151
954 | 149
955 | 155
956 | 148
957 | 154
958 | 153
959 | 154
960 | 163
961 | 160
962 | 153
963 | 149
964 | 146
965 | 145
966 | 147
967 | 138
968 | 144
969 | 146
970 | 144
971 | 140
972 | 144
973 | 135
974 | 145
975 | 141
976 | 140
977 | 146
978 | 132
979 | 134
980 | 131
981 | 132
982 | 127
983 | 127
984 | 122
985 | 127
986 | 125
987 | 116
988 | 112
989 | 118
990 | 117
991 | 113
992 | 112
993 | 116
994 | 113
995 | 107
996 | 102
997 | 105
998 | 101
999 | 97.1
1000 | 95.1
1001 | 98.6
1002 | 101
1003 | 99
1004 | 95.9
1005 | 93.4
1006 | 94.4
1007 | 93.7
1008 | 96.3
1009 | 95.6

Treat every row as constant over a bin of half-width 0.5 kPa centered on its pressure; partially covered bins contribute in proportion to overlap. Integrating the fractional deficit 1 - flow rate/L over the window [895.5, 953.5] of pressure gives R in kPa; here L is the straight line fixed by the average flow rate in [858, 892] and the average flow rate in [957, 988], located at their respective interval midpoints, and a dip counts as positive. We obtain 6.38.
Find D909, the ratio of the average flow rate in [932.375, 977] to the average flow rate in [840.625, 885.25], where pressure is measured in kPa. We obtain 1.15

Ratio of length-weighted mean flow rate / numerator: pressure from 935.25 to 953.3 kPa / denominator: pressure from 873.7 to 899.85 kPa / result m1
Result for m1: 1.25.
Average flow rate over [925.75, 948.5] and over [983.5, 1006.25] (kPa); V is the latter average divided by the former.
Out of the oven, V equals 0.8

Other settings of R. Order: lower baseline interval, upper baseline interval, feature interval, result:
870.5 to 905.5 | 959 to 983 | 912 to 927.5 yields 3.8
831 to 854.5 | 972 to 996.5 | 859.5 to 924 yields 8.5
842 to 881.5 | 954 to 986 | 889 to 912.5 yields 5.0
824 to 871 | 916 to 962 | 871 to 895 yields 1.2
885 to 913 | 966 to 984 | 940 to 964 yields -4.7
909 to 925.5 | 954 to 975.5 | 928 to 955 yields -4.8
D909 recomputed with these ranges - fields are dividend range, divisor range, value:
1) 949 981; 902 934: 1.44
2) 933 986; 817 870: 1.08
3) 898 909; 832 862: 0.77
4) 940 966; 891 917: 1.51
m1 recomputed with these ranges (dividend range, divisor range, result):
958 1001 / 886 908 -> 1.18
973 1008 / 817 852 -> 0.83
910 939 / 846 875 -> 0.85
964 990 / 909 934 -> 1.32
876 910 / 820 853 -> 0.84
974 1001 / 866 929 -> 1.07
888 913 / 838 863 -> 0.80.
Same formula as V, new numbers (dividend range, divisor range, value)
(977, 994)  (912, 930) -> 1.24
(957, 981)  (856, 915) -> 1.23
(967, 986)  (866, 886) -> 1.06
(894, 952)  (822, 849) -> 0.86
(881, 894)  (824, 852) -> 0.92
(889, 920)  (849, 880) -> 0.80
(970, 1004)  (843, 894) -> 0.94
